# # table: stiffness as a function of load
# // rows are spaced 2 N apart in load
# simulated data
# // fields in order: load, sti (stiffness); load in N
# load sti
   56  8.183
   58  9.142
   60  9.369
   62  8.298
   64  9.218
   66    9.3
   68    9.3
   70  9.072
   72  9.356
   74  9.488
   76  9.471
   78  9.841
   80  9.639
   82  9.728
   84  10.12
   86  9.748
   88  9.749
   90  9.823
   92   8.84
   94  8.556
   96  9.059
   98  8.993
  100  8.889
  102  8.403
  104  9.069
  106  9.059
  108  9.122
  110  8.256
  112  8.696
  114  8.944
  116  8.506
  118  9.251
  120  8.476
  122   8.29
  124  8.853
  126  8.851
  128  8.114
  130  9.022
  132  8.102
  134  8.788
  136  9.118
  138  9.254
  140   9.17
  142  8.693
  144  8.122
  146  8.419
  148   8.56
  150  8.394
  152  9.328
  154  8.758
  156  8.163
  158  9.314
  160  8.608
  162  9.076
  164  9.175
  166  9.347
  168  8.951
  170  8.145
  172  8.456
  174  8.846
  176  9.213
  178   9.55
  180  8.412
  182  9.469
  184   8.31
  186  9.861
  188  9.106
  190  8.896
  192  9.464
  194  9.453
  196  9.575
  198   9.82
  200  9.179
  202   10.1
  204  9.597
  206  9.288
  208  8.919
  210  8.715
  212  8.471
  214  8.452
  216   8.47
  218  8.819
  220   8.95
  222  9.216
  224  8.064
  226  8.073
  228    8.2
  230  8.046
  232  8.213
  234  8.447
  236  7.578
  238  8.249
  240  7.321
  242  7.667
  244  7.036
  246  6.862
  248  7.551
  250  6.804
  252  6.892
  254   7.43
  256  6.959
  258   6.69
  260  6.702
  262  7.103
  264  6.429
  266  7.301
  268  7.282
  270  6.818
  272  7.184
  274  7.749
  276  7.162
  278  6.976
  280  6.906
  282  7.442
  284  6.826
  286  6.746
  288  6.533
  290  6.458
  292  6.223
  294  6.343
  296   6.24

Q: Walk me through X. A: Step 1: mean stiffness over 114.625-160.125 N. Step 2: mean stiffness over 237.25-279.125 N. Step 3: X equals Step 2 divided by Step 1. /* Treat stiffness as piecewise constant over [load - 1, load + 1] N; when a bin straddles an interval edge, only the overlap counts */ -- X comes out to 0.82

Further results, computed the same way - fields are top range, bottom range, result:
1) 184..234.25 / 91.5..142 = 1.02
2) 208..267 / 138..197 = 0.87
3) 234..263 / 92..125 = 0.83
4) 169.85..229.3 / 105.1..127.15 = 1.03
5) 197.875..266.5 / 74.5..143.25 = 0.89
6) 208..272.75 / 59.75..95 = 0.82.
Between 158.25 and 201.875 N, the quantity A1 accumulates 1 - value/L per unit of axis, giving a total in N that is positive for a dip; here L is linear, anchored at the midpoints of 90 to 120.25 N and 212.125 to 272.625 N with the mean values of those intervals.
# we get -4.95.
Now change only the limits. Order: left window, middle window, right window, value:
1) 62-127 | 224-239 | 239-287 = -1.3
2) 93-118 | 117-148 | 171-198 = 0.8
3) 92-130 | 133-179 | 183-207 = 1.3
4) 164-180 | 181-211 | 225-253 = -3.1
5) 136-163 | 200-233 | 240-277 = -4.2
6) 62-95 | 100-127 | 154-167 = 1.3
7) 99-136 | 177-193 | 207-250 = -1.5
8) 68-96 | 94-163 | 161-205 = 4.3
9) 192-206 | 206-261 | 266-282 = 3.8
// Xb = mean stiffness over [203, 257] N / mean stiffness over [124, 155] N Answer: 0.9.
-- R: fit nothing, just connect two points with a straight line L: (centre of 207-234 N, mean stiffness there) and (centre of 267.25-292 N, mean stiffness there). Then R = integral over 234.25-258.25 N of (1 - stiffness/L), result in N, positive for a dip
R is 1.63 N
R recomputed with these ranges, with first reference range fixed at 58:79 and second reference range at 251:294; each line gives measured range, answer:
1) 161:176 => -1.40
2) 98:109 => -0.06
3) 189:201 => -2.43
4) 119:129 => 0.13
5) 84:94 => -0.52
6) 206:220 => -2.02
